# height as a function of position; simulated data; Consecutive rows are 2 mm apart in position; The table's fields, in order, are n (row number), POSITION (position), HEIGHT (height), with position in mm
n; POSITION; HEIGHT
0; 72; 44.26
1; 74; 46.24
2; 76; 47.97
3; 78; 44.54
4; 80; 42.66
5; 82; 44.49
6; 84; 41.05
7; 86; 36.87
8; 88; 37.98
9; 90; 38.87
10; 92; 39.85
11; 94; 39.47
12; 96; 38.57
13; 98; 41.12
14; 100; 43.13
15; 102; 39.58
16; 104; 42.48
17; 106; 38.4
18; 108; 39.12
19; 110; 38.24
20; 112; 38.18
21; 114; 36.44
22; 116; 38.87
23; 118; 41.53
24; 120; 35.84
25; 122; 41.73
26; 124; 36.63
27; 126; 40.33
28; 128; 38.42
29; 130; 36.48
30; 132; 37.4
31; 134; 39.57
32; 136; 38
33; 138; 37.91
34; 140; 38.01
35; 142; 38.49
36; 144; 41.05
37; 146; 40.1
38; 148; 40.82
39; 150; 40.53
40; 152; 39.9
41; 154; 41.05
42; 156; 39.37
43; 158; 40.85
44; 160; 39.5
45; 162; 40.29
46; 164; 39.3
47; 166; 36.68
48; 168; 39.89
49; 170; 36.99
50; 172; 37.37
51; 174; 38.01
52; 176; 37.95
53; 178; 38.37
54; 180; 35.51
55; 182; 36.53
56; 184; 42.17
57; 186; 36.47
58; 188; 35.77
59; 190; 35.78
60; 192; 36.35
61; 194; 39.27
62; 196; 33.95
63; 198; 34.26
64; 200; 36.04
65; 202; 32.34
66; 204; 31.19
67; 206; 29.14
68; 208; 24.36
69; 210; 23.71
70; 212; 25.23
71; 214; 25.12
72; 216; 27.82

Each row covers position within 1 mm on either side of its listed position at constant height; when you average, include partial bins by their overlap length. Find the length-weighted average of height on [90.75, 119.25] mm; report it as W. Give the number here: 39.6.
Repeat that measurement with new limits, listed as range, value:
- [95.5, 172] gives 39.2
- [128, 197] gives 38.4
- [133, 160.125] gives 39.7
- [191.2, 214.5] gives 31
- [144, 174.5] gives 39.5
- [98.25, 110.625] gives 40.3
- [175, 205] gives 36.1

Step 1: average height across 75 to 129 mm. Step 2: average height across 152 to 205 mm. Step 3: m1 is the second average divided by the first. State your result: 0.93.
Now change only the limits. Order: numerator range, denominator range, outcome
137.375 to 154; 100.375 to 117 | 1.02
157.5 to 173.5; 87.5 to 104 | 0.97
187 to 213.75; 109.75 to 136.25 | 0.83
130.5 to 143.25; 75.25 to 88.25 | 0.90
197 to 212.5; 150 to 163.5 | 0.74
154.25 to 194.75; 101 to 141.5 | 0.99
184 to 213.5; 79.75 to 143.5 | 0.83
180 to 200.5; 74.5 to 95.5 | 0.88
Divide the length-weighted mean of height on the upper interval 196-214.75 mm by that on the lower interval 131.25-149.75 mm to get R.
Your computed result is 0.75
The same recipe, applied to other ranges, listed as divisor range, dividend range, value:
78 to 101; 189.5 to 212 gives 0.79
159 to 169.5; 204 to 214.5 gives 0.67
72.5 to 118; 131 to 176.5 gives 0.96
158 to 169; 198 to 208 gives 0.80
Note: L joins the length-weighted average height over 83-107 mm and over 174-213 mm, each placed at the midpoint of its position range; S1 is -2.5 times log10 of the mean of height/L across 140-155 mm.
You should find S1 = -0.10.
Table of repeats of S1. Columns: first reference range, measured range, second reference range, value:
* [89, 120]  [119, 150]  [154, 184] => 0.007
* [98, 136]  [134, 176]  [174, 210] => -0.066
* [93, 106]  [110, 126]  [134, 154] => 0.043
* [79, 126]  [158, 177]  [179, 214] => -0.100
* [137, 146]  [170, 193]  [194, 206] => -0.058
